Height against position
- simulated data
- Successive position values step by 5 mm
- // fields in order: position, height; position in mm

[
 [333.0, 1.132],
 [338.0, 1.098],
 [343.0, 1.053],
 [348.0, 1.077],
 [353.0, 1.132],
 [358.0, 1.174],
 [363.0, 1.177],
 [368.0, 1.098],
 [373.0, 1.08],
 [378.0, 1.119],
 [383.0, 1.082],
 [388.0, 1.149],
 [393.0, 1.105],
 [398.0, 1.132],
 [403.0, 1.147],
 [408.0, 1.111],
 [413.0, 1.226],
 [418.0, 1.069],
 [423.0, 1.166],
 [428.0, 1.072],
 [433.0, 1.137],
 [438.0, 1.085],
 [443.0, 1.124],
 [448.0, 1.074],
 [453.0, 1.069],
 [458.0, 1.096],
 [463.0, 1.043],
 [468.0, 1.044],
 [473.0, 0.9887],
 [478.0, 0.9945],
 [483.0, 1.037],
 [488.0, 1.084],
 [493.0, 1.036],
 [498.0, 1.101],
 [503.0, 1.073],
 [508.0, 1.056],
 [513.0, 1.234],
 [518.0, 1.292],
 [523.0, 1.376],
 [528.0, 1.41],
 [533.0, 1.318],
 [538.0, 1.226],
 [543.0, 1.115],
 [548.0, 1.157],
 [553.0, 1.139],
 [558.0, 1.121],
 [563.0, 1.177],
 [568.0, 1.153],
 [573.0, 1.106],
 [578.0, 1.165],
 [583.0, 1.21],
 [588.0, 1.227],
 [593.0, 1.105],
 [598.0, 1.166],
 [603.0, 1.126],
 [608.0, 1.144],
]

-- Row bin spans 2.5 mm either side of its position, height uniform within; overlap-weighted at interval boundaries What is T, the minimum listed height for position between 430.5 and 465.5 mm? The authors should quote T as 1.043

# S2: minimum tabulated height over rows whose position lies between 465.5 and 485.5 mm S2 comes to 0.9887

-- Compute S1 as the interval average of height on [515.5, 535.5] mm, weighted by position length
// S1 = 1.35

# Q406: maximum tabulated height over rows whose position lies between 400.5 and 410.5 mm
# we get 1.147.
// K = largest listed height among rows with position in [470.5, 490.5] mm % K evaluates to 1.084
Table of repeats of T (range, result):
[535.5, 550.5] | 1.115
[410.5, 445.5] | 1.069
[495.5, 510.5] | 1.056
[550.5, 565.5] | 1.121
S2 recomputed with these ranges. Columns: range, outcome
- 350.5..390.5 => 1.08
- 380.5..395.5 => 1.082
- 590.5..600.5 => 1.105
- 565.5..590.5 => 1.106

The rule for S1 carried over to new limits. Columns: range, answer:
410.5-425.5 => 1.15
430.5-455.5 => 1.1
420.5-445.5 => 1.12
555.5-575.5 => 1.14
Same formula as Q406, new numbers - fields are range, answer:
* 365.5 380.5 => 1.119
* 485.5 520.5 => 1.292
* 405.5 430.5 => 1.226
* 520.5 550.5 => 1.41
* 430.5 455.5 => 1.137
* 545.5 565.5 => 1.177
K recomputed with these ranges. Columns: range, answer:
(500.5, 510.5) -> 1.073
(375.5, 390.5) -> 1.149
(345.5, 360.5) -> 1.174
